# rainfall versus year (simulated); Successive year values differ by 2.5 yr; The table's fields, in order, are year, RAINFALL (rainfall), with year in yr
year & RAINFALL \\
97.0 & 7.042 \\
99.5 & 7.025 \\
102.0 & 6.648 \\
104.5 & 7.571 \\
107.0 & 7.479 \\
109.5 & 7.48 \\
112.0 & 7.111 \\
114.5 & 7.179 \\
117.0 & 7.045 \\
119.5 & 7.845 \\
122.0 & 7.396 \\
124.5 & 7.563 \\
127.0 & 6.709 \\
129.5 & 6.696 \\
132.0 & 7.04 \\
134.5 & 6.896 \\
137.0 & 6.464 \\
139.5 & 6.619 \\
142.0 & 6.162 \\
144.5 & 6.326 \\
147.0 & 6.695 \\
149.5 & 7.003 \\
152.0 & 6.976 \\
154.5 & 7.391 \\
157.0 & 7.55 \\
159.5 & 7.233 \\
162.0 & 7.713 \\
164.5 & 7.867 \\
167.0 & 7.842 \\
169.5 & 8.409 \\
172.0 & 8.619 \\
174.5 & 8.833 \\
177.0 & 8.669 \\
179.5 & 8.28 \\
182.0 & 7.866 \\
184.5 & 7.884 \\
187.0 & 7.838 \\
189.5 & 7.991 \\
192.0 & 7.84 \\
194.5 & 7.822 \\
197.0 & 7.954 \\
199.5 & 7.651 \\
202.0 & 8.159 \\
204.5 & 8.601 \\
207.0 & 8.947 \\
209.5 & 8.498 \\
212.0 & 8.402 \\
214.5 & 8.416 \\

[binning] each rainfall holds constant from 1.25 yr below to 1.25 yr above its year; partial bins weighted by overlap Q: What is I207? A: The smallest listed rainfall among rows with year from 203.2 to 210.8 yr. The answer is 8.498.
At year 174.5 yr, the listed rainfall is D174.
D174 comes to 8.833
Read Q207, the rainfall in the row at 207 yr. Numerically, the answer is 8.947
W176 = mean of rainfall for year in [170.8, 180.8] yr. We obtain 8.6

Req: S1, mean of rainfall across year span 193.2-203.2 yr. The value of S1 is 7.89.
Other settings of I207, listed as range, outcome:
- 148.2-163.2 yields 6.976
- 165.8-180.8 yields 7.842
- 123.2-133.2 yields 6.696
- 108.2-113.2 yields 7.111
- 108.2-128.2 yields 6.709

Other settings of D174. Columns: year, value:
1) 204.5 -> 8.601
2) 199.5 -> 7.651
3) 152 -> 6.976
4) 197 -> 7.954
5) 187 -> 7.838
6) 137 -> 6.464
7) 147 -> 6.695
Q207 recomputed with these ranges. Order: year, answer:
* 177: 8.669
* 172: 8.619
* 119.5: 7.845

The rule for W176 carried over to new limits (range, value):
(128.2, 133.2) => 6.86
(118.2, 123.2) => 7.62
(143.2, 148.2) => 6.51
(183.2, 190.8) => 7.9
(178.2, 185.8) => 8.01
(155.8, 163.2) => 7.5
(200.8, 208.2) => 8.57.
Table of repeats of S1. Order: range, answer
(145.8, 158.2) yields 7.12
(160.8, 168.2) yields 7.81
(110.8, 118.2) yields 7.11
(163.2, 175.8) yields 8.31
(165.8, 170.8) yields 8.13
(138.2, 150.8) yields 6.56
